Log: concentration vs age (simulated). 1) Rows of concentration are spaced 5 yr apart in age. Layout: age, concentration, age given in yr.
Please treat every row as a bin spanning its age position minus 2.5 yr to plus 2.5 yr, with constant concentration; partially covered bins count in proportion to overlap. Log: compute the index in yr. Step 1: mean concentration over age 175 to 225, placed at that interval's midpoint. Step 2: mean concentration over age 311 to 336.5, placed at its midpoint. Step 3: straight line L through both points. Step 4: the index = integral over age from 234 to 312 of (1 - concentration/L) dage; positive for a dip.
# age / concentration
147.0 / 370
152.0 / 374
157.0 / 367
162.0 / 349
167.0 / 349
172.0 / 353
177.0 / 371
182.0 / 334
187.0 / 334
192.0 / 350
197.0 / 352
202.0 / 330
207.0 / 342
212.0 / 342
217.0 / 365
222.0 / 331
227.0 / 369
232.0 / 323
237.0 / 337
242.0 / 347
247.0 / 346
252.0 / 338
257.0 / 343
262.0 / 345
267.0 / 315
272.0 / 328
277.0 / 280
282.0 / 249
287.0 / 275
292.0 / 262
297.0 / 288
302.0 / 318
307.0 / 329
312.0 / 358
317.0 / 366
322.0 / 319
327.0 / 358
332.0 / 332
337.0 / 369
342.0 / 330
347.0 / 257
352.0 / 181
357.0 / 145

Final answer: 7.1 yr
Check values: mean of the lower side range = 345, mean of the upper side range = 348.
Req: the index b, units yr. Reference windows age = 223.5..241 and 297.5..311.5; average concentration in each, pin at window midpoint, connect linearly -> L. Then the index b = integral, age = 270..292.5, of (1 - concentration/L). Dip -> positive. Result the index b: 3.4 yr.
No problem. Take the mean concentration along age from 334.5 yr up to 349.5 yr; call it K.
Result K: 319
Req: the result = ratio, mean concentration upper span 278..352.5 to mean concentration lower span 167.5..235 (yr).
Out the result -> 0.89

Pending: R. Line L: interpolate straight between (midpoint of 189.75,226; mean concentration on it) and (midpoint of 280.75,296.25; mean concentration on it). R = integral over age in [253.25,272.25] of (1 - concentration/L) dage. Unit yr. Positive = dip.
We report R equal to -2.8 yr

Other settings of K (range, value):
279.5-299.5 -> 268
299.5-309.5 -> 324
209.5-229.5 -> 352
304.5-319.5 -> 351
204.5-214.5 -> 342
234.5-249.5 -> 343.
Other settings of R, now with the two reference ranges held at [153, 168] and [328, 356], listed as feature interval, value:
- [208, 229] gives -0.9 yr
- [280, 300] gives 2.5 yr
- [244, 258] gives -0.8 yr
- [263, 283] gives 1.0 yr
